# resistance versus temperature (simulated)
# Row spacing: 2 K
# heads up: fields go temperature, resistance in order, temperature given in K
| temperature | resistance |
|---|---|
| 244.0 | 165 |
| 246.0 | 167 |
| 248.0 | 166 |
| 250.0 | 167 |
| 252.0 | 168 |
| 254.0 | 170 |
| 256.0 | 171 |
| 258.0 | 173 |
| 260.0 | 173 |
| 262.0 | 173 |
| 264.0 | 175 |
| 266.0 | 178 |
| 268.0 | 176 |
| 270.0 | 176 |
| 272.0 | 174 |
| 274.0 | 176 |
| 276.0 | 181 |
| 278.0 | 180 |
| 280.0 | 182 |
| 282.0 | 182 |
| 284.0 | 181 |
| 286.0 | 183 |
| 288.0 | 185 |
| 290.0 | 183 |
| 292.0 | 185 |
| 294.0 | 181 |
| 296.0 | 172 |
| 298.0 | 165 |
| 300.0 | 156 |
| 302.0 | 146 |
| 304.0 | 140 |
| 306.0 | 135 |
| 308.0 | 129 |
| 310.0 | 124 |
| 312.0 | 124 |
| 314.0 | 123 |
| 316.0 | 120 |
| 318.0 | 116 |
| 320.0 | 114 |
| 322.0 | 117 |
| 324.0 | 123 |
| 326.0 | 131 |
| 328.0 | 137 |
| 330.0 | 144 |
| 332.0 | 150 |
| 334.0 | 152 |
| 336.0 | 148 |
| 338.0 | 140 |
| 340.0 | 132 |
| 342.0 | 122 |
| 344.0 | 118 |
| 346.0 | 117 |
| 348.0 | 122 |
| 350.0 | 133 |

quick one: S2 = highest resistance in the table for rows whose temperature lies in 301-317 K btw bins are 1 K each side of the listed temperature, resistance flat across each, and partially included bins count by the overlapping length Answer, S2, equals 146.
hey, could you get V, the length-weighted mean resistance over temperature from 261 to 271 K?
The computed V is 176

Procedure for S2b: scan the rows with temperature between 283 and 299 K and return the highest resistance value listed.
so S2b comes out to 185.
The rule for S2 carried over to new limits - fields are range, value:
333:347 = 152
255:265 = 175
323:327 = 131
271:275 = 176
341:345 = 122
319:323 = 117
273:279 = 181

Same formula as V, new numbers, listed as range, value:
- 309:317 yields 123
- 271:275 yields 175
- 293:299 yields 173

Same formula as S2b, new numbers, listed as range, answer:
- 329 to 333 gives 150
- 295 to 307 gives 172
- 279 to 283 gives 182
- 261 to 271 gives 178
